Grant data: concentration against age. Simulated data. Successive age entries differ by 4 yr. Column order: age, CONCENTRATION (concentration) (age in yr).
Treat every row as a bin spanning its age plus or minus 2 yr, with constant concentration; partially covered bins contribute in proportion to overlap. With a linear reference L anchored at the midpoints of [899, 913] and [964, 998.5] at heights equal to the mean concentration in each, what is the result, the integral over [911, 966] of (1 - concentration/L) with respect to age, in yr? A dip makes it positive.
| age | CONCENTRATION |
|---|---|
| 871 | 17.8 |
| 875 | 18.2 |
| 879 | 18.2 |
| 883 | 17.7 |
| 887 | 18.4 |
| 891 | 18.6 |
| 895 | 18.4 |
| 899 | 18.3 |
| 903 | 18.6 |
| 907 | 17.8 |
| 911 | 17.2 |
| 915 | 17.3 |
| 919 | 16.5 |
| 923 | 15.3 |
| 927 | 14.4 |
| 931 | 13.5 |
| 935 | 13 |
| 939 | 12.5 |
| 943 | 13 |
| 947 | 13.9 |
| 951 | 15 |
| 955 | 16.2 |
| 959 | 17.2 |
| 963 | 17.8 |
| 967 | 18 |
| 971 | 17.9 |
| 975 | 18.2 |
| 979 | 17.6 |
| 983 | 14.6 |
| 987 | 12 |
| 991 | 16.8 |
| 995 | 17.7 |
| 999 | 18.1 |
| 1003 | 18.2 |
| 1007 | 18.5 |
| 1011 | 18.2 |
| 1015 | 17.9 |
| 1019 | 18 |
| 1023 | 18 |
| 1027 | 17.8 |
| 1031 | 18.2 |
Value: 7.0 yr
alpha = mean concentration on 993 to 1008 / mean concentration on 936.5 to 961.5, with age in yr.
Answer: 1.23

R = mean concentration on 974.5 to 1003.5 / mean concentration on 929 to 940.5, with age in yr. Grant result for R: 1.27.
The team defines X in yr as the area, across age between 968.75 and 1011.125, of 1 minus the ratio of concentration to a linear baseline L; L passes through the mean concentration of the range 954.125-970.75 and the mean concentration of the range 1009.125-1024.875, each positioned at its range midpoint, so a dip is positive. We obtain 1.69 yr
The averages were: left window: 17.4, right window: 18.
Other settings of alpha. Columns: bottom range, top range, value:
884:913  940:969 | 0.87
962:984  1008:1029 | 1.03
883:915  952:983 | 0.95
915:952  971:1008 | 1.18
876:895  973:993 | 0.87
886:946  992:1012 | 1.12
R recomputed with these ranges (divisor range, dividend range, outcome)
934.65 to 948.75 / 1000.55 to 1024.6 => 1.38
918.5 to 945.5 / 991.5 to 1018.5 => 1.30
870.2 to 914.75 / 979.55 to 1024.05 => 0.94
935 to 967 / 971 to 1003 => 1.10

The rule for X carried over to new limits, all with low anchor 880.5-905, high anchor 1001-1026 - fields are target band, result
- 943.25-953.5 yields 2.22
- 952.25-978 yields 1.03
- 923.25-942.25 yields 4.95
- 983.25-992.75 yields 1.98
